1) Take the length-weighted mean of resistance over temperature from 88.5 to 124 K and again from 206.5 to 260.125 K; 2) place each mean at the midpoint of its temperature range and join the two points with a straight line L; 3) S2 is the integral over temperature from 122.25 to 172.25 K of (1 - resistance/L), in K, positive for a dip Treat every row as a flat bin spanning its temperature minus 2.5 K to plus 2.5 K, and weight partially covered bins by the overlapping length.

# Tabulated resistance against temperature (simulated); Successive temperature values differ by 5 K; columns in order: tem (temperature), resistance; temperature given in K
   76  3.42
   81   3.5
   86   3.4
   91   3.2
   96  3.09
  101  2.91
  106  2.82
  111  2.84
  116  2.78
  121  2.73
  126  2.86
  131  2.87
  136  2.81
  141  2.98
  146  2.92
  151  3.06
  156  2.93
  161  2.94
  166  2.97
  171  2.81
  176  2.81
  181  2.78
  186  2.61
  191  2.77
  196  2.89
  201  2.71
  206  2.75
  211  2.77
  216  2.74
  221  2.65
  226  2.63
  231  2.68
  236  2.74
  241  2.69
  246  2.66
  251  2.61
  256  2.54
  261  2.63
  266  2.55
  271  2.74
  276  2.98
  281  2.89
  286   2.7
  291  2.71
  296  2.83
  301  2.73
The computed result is -1.4 K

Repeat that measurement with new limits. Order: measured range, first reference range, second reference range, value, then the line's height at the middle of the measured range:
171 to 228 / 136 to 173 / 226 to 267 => 1.03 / 2.79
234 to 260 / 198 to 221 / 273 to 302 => 1.18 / 2.77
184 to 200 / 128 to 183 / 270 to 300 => 0.65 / 2.87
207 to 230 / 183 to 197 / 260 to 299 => 0.40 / 2.75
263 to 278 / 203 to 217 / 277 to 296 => 0.21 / 2.78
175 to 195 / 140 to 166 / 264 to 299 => 1.16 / 2.92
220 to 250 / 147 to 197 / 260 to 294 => 1.28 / 2.79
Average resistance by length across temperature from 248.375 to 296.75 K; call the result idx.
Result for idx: 2.71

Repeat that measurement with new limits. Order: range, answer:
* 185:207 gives 2.75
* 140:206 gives 2.85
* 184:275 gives 2.69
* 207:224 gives 2.72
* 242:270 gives 2.61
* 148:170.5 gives 2.96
